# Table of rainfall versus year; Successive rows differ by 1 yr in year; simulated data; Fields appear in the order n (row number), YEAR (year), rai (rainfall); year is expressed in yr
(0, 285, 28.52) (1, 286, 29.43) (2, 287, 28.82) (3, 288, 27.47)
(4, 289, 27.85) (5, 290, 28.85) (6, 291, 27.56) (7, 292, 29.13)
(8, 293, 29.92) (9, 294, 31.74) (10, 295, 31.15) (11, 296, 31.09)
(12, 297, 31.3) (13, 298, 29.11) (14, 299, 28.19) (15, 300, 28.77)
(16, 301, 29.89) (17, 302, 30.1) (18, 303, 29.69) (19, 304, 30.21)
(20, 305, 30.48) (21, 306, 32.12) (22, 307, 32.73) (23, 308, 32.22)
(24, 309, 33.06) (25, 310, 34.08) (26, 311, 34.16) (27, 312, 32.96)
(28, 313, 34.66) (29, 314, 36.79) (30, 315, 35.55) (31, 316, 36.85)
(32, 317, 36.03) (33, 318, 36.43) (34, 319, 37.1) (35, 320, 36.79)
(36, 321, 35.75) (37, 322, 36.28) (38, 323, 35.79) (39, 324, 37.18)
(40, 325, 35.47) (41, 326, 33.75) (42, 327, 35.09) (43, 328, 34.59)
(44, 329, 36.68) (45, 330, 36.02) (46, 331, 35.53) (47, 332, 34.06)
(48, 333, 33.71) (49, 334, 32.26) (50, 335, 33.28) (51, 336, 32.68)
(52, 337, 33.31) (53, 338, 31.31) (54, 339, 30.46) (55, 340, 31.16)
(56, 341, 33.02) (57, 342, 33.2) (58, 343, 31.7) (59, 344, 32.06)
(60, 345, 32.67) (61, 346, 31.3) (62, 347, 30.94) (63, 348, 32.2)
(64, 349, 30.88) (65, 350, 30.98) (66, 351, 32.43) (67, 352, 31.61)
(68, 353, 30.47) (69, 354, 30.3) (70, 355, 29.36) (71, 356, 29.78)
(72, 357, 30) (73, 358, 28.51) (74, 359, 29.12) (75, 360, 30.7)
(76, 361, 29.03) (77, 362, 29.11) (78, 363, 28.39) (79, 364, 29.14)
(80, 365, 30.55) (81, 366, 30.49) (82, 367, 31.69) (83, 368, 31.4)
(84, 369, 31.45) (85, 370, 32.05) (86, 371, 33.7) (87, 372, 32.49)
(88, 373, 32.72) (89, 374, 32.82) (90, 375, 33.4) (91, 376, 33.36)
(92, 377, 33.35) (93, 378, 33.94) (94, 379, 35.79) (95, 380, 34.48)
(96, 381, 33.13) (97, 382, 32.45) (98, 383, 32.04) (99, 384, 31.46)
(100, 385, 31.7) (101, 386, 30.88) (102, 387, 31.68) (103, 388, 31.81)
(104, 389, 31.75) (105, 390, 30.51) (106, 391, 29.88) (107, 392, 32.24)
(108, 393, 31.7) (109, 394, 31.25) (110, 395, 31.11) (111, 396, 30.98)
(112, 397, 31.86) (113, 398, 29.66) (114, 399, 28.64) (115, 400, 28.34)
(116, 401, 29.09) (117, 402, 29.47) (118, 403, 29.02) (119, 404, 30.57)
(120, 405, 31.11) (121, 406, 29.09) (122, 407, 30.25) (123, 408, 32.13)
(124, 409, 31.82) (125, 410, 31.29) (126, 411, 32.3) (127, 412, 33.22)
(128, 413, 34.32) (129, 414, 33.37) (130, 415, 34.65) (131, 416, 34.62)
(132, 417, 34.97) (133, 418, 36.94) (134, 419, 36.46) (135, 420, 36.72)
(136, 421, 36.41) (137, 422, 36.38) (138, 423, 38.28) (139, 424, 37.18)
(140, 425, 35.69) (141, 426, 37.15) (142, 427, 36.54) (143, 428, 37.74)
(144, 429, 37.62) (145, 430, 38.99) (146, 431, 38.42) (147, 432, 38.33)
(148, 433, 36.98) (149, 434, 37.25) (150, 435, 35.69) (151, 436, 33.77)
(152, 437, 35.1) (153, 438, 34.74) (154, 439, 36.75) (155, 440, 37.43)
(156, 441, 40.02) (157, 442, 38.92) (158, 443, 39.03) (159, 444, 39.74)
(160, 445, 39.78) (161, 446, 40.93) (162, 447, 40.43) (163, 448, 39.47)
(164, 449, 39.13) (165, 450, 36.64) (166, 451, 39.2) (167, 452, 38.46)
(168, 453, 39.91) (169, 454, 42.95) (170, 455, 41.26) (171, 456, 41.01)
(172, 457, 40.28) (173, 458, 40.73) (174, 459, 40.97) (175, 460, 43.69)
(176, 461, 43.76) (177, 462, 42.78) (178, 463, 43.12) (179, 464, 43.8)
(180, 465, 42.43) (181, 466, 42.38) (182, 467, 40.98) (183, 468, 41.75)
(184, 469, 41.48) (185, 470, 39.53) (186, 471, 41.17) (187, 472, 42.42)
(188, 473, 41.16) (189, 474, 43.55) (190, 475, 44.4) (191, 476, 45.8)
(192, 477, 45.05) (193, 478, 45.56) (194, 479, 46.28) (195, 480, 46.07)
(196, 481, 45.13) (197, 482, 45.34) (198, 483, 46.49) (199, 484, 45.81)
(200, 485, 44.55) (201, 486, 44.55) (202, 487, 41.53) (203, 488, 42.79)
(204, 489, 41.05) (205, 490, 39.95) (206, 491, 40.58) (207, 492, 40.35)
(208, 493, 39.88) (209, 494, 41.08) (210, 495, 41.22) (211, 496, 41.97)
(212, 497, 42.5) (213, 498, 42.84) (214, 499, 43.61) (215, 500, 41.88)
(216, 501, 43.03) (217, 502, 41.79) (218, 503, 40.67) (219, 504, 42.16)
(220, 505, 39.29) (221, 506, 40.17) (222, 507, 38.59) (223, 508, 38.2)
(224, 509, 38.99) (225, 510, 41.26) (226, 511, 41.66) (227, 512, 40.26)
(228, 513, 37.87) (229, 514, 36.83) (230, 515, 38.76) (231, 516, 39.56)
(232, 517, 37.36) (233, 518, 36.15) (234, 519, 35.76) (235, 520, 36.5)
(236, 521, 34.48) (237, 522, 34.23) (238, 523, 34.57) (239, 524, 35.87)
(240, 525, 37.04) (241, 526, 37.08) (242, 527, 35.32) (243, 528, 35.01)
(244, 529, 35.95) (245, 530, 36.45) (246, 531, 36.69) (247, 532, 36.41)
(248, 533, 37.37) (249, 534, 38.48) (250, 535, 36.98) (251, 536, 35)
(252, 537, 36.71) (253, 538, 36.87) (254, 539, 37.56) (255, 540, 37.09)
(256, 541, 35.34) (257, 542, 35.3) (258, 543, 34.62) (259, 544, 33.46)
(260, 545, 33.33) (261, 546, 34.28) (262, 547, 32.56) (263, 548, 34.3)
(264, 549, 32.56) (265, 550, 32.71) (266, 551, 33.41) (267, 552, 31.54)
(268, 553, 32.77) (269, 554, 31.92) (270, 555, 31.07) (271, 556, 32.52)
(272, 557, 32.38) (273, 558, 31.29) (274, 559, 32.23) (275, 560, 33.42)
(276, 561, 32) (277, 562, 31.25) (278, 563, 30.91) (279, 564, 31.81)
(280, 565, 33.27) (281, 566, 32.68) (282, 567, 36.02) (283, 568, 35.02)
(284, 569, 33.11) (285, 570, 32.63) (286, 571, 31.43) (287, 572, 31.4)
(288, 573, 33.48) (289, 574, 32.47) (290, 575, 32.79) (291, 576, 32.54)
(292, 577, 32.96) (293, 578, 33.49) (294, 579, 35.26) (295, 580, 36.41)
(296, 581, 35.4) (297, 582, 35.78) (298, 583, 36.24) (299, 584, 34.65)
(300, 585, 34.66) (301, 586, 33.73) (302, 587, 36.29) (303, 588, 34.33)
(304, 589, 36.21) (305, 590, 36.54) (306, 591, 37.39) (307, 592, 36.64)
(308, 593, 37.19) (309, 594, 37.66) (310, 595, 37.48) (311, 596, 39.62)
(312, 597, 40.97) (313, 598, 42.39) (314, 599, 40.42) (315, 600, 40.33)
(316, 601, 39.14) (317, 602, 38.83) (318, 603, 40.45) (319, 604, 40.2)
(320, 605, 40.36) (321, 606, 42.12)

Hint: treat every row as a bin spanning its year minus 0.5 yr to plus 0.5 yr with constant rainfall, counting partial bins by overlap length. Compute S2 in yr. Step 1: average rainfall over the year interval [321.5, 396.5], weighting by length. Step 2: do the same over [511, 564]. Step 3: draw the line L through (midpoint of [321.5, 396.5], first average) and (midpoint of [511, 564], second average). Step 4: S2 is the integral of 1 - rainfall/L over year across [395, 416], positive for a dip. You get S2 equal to 1.14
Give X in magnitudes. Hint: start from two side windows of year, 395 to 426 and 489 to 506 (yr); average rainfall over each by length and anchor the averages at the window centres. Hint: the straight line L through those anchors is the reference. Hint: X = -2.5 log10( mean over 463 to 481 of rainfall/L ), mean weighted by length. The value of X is -0.11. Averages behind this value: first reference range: 32.9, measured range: 43.2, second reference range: 41.4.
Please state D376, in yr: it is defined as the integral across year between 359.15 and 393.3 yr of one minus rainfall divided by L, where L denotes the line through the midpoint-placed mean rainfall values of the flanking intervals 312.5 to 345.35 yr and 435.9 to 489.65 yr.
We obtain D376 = 4.8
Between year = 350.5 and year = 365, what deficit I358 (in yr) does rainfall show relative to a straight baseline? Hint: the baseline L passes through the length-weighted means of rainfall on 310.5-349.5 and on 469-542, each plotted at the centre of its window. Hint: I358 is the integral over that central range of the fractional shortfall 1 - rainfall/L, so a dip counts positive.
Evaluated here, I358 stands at 2.1 yr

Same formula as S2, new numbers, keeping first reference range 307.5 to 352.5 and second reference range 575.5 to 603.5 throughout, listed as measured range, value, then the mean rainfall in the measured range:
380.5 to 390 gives 0.7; 31.8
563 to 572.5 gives 1.0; 32.9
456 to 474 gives -3.3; 41.9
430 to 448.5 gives -1.5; 38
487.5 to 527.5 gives -3.8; 39.3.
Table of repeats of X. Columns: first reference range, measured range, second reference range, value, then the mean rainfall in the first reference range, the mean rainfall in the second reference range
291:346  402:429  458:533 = 0.096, 33.1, 40.7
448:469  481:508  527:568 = -0.099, 41.2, 34.2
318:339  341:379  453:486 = 0.169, 34.8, 43.1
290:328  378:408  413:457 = 0.159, 32.9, 37.7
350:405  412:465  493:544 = -0.123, 31.2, 38.2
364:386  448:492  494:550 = -0.183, 32.5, 37.6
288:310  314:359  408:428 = -0.050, 30.3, 35.2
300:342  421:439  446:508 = 0.078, 33.8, 42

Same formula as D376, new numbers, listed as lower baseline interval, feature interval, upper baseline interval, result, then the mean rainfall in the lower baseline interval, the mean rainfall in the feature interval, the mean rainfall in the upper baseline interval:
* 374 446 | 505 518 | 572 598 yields -1.50 yr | 34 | 39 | 35.7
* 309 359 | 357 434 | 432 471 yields 8.41 yr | 33.4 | 32.7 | 39.8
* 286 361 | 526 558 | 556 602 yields -0.11 yr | 32.2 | 34.7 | 35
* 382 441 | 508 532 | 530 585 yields -2.30 yr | 33.6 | 37.1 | 34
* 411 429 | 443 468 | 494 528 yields -2.62 yr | 35.9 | 41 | 39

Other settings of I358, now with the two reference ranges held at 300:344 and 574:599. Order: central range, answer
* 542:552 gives 0.6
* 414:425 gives -0.5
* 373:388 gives 0.6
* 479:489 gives -2.7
